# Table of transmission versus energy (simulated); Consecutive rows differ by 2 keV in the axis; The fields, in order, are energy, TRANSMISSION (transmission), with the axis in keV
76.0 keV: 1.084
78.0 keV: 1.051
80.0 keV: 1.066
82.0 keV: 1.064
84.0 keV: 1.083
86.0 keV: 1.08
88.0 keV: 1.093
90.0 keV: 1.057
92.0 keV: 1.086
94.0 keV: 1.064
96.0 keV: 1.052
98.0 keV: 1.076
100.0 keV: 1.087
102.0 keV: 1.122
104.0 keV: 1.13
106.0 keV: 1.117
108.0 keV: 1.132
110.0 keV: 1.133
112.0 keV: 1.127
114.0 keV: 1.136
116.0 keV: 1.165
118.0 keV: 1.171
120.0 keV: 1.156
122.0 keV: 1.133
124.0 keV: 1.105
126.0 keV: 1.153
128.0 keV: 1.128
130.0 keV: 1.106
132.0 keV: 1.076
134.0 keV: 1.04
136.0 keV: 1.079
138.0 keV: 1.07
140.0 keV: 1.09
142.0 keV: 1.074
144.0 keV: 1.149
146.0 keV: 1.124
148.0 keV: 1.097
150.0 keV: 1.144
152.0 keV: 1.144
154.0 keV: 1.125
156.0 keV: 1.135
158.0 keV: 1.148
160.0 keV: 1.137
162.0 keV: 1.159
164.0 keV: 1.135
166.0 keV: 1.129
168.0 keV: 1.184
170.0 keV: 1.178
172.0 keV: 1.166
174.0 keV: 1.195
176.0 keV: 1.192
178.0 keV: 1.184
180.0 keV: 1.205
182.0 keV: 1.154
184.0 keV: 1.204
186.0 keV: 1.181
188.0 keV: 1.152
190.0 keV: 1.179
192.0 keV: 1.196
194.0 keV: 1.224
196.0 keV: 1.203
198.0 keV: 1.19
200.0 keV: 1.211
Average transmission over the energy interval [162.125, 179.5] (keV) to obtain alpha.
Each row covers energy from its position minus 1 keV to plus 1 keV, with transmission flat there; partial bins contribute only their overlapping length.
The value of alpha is 1.17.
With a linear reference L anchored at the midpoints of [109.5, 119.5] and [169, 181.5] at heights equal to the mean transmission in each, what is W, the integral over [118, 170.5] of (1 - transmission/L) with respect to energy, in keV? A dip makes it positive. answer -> 1.9 keV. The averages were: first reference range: 1.15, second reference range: 1.19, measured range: 1.12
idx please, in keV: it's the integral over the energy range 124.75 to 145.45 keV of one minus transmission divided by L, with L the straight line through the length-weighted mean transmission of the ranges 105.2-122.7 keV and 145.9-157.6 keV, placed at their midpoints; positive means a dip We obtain 0.69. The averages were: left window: 1.14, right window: 1.13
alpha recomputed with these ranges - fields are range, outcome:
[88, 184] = 1.13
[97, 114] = 1.12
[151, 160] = 1.14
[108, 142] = 1.12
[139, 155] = 1.12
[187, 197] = 1.19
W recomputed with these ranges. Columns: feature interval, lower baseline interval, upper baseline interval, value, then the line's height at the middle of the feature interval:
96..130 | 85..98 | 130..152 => -1.4 keV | 1.08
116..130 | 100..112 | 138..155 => -0.3 keV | 1.12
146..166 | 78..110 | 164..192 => 0.3 keV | 1.15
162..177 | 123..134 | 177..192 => -0.1 keV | 1.16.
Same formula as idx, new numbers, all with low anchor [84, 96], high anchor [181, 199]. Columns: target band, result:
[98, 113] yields -0.36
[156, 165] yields 0.08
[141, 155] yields 0.21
